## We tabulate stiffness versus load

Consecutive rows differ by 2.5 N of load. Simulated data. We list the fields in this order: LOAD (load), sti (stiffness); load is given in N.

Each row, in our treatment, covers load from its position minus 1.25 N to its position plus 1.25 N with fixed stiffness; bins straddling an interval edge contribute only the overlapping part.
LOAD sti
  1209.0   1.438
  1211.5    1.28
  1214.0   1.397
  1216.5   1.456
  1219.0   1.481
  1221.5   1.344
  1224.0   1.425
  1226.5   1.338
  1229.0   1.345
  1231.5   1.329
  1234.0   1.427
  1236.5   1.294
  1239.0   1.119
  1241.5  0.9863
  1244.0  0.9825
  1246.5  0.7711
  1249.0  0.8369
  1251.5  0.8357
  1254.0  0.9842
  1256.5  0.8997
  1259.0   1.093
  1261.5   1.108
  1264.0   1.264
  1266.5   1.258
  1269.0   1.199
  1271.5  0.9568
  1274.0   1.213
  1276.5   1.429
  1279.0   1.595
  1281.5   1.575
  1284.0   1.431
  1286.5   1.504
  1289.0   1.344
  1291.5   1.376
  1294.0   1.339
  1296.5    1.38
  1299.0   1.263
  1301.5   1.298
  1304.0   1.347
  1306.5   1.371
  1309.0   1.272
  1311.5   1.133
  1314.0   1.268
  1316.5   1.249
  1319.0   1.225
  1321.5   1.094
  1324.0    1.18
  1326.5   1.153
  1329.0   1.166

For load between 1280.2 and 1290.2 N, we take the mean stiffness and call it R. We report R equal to 1.46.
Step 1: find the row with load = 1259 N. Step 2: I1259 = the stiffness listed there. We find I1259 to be 1.093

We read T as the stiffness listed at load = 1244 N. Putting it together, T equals 0.9825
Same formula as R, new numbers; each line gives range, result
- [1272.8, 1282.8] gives 1.45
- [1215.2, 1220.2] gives 1.47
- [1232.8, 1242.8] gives 1.2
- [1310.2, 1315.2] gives 1.2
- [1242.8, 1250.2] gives 0.863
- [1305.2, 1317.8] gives 1.26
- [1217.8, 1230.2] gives 1.39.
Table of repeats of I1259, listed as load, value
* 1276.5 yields 1.429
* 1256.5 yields 0.8997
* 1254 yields 0.9842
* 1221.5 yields 1.344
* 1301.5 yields 1.298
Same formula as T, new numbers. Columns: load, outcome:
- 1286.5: 1.504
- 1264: 1.264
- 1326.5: 1.153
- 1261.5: 1.108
